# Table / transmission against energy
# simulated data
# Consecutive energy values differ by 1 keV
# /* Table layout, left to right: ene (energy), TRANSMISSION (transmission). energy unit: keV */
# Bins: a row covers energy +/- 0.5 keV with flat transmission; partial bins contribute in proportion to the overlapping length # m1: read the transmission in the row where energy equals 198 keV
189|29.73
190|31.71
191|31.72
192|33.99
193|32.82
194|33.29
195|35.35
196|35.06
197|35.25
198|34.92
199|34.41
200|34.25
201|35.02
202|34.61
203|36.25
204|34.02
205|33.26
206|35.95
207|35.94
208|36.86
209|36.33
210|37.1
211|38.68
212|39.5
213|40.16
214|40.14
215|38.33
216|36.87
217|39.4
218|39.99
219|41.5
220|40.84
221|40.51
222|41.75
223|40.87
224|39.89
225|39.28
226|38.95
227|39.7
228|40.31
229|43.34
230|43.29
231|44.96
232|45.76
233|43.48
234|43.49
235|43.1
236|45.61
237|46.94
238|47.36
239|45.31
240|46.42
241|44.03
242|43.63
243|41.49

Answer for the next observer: 34.92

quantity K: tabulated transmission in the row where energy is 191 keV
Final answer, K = 31.72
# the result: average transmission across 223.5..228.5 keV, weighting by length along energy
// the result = 39.6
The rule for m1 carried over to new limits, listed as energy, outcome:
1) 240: 46.42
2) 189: 29.73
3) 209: 36.33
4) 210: 37.1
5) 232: 45.76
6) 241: 44.03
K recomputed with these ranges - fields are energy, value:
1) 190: 31.71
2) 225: 39.28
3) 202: 34.61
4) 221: 40.51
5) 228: 40.31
